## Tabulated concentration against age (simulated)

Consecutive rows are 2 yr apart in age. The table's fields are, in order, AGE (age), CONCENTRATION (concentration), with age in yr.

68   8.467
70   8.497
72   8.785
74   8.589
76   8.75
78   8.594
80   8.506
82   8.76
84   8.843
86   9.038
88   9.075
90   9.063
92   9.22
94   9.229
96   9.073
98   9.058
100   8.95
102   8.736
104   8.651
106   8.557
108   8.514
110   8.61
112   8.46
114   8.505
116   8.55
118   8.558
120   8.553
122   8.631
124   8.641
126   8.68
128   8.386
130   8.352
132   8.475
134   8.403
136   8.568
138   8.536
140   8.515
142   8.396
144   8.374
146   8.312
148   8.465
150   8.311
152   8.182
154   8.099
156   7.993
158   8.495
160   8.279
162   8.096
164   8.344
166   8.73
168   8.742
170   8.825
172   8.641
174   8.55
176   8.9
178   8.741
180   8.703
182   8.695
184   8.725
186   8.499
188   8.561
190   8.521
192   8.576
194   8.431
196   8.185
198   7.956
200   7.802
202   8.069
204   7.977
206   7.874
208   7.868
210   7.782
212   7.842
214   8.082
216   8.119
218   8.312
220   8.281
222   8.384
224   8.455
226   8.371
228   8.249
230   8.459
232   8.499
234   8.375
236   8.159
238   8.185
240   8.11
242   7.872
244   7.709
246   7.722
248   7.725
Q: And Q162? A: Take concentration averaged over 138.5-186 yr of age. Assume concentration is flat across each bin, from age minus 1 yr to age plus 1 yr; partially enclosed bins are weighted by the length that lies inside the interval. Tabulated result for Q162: 8.48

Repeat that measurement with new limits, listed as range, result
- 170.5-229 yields 8.32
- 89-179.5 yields 8.58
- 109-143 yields 8.52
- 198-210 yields 7.91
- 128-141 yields 8.47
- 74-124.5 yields 8.76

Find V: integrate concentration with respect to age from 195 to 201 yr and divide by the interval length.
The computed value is 7.98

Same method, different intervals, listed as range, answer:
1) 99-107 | 8.72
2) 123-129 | 8.57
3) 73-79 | 8.64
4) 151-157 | 8.09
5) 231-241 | 8.27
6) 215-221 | 8.24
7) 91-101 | 9.11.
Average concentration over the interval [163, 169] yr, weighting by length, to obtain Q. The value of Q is 8.61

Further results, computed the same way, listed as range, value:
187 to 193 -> 8.55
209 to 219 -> 8.03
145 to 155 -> 8.27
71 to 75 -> 8.69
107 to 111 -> 8.56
